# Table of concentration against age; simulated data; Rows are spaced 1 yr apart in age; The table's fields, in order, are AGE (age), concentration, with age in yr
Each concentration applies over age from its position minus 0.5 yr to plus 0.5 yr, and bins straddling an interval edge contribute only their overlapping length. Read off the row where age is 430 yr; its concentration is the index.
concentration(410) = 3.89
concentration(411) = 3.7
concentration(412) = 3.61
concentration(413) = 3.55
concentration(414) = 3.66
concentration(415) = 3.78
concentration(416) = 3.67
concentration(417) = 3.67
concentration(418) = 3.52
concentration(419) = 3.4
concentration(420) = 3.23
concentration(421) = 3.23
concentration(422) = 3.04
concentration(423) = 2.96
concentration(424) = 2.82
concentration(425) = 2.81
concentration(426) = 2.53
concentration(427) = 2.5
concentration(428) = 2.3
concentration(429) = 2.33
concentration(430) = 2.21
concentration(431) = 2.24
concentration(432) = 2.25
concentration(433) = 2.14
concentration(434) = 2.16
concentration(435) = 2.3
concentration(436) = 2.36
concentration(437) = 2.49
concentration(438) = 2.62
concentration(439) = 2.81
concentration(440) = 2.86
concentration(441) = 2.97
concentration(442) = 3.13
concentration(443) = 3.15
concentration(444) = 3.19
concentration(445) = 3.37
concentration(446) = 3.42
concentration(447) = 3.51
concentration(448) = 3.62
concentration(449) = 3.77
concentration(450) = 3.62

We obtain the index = 2.21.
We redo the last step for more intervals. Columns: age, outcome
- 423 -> 2.96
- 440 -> 2.86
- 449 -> 3.77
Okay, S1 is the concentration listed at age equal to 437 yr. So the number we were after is 2.49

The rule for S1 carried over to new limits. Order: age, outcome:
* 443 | 3.15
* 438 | 2.62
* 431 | 2.24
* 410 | 3.89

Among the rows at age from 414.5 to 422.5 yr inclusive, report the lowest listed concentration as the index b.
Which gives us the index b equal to 3.04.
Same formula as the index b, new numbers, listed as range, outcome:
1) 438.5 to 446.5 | 2.81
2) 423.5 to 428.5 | 2.3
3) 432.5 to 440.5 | 2.14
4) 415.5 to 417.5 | 3.67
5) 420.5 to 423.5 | 2.96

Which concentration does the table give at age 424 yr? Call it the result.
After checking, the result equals 2.82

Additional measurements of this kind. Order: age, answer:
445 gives 3.37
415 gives 3.78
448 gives 3.62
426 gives 2.53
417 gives 3.67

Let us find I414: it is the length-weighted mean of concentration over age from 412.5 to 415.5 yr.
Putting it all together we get 3.66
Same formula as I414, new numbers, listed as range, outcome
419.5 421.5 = 3.23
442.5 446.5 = 3.28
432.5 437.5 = 2.29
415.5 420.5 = 3.5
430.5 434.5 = 2.2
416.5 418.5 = 3.59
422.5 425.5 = 2.86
